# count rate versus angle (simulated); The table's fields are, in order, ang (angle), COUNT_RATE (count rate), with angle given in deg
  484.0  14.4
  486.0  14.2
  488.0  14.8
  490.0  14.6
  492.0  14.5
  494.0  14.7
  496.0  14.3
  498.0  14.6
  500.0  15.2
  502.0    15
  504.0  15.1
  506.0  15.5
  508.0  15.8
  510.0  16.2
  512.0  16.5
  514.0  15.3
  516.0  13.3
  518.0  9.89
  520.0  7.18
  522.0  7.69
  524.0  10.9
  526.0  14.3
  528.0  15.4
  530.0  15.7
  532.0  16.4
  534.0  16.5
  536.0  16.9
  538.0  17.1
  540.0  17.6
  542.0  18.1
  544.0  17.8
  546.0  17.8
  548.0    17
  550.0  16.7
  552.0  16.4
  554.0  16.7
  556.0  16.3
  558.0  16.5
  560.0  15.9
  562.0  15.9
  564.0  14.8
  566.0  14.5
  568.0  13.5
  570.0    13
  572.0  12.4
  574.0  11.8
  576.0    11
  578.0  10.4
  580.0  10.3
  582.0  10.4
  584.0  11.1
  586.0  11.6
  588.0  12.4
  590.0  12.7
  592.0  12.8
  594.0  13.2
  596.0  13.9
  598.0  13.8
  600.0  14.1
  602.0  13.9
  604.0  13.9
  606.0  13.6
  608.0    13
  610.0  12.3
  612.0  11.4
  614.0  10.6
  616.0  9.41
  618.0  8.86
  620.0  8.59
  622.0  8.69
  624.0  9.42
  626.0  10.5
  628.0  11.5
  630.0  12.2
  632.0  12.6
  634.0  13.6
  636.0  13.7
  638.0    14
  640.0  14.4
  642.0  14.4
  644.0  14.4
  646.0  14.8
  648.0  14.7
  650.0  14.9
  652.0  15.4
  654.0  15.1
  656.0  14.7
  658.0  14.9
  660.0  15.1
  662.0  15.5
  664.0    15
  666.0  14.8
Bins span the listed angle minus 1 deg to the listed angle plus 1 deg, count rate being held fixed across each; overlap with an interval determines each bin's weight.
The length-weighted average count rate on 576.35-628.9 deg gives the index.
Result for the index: 11.6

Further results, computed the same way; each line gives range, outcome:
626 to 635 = 12.3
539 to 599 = 14.2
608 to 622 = 10.3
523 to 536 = 15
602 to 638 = 11.5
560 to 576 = 13.7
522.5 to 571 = 15.8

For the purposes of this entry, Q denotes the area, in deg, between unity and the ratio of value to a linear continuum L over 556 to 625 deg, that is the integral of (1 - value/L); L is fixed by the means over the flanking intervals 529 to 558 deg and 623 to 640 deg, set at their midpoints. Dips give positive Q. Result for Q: 9.98 deg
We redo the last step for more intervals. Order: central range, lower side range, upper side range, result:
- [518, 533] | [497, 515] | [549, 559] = 3.4 deg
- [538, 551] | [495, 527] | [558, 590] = -4.3 deg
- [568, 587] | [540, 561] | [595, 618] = 4.3 deg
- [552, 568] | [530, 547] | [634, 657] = 0.9 deg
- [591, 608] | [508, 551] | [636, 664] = 1.4 deg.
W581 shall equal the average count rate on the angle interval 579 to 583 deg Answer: 10.4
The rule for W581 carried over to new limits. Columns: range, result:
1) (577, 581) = 10.4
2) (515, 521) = 10.1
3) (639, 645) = 14.4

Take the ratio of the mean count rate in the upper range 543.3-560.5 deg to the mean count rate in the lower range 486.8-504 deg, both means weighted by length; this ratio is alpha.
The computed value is 1.14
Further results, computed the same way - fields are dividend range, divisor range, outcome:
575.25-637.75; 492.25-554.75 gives 0.78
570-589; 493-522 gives 0.81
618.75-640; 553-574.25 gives 0.78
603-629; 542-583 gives 0.75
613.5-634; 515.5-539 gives 0.77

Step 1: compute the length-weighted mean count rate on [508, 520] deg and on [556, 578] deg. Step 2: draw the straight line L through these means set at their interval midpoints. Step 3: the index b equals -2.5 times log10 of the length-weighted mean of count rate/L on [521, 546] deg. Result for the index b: -0.12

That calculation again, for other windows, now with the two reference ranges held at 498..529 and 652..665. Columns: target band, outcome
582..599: 0.15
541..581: -0.06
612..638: 0.32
